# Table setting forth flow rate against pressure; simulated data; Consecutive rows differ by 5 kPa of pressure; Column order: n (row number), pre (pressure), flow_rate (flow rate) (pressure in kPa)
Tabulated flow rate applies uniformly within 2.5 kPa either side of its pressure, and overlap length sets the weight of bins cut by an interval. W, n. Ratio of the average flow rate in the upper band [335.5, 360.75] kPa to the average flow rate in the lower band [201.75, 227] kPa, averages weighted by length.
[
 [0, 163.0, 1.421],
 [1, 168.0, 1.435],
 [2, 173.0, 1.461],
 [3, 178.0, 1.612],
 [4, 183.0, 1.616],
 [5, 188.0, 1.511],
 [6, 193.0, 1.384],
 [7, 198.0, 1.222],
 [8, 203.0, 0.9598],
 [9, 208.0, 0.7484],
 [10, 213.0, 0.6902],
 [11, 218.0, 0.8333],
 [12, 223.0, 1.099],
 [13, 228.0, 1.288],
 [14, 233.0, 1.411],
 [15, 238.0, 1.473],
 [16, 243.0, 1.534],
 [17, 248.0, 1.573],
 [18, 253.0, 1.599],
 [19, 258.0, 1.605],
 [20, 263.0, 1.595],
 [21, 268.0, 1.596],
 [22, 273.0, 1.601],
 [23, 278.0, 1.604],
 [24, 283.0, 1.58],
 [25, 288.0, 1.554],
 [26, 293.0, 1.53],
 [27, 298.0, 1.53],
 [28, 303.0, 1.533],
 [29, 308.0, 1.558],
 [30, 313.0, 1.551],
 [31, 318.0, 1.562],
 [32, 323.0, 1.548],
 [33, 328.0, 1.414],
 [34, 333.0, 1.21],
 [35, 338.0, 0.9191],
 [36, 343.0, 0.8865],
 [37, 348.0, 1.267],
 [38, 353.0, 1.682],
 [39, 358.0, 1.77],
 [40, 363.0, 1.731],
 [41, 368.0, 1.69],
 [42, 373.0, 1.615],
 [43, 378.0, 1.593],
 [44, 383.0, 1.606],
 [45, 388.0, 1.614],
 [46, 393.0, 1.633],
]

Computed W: 1.48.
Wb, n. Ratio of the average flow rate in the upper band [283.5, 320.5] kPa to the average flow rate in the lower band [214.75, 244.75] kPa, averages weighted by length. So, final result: 1.2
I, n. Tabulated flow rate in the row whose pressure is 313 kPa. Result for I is 1.551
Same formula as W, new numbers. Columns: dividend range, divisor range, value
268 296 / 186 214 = 1.43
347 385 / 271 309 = 1.05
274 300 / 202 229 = 1.71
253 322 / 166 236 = 1.27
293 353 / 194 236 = 1.32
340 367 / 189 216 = 1.43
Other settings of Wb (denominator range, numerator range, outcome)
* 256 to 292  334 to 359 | 0.80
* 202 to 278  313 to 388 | 1.11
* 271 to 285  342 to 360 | 0.90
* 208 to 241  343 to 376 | 1.41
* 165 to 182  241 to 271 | 1.05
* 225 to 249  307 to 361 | 0.97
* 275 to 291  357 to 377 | 1.07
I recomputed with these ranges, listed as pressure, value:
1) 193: 1.384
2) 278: 1.604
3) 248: 1.573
